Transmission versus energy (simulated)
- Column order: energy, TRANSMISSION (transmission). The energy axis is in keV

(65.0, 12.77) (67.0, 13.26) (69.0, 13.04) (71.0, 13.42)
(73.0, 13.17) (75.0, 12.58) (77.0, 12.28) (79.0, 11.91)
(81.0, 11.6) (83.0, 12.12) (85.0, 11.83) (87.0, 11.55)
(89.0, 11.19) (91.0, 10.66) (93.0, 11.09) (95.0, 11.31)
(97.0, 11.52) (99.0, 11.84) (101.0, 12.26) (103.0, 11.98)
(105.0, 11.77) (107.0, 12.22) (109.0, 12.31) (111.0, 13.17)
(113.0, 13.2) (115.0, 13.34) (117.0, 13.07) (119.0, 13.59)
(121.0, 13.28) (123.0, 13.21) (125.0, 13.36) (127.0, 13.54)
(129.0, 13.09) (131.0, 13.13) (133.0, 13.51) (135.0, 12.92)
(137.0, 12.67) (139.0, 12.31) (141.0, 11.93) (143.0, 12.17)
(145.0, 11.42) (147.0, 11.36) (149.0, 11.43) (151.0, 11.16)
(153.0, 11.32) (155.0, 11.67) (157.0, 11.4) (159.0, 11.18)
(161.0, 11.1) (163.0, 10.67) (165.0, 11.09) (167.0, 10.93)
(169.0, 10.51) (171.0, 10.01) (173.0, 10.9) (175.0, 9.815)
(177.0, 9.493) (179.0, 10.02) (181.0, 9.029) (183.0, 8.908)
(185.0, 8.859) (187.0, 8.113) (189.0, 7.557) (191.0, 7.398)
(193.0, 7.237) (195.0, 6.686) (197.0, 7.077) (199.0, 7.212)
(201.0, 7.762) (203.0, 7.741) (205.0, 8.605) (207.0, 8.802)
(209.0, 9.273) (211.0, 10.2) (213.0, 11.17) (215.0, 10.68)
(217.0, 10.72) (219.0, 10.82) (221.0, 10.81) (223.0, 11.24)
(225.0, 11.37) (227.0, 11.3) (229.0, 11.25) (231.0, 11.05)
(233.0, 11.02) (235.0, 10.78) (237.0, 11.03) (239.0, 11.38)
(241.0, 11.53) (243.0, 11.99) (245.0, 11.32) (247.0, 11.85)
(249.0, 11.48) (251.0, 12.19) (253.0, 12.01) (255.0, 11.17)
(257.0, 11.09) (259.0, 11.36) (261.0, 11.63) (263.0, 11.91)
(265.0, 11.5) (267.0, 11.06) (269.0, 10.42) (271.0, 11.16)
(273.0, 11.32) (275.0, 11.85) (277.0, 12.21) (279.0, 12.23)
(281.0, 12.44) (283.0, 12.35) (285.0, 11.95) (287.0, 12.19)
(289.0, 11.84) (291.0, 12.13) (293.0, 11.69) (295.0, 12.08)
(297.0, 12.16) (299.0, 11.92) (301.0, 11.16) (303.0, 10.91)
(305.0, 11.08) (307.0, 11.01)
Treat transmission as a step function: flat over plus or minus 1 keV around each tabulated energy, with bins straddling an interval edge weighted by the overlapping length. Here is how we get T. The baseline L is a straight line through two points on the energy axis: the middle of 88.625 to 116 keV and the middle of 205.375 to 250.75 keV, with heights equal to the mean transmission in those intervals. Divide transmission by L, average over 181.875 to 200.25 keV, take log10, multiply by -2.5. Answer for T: 0.42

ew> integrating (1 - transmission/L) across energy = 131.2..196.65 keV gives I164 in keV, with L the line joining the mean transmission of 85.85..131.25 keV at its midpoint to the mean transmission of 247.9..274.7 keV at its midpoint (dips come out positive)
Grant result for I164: 8.7 keV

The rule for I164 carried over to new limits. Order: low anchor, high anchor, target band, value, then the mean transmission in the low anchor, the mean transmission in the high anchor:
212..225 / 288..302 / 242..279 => -0.3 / 10.9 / 11.9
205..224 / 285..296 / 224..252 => -1.5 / 10.3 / 12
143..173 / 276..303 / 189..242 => 8.2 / 11.1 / 12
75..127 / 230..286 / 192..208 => 5.6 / 12.3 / 11.5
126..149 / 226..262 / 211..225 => 0.9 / 12.5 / 11.4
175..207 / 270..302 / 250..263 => -1.0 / 8.19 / 11.9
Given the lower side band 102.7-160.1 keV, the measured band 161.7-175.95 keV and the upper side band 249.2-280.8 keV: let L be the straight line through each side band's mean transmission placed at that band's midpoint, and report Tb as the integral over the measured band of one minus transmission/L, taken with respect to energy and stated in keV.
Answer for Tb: 1.9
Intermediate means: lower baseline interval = 12.4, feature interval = 10.6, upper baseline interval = 11.6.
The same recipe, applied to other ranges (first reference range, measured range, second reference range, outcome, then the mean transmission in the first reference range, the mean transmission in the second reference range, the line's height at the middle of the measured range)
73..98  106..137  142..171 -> -4.5 keV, 11.7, 11.2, 11.4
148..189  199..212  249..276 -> 2.6 keV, 10.3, 11.4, 10.8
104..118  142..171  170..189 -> -2.0 keV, 12.7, 9.36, 10.5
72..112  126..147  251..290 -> -1.3 keV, 11.9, 11.7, 11.9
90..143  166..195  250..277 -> 7.1 keV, 12.5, 11.5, 12.1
